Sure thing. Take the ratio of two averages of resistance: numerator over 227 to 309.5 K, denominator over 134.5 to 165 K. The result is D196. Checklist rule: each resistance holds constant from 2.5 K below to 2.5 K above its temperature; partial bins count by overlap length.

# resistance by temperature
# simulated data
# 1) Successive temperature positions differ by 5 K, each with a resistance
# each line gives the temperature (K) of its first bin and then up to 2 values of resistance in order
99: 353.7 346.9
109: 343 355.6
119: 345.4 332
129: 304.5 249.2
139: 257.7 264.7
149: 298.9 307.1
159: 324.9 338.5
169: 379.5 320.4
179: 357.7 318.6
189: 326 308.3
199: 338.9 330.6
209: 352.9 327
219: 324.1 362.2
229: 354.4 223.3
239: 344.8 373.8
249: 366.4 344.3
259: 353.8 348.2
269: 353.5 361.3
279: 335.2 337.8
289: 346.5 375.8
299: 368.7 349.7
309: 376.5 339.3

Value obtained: 1.18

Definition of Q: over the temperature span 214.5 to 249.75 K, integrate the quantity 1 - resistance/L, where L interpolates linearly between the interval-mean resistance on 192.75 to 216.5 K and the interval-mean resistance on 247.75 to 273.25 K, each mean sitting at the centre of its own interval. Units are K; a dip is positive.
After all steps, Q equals 1.0 K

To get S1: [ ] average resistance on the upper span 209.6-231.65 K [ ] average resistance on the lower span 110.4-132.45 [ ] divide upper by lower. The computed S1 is 1.0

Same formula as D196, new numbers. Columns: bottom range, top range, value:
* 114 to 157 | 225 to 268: 1.14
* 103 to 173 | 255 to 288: 1.10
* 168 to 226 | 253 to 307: 1.05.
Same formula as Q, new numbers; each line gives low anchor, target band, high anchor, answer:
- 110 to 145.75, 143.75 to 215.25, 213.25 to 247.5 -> -2.37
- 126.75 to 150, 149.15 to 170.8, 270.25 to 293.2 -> -3.60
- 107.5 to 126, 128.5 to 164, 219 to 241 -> 5.12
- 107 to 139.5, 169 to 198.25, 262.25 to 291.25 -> -0.33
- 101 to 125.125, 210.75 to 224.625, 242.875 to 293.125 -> 0.59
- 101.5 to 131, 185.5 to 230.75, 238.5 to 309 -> 1.69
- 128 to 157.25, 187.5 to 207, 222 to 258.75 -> -0.84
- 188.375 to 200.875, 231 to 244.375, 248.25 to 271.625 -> 1.44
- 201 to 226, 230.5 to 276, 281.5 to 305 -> 0.85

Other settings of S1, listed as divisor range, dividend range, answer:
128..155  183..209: 1.18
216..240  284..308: 1.12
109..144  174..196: 1.07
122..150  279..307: 1.25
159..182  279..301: 1.03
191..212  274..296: 1.05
